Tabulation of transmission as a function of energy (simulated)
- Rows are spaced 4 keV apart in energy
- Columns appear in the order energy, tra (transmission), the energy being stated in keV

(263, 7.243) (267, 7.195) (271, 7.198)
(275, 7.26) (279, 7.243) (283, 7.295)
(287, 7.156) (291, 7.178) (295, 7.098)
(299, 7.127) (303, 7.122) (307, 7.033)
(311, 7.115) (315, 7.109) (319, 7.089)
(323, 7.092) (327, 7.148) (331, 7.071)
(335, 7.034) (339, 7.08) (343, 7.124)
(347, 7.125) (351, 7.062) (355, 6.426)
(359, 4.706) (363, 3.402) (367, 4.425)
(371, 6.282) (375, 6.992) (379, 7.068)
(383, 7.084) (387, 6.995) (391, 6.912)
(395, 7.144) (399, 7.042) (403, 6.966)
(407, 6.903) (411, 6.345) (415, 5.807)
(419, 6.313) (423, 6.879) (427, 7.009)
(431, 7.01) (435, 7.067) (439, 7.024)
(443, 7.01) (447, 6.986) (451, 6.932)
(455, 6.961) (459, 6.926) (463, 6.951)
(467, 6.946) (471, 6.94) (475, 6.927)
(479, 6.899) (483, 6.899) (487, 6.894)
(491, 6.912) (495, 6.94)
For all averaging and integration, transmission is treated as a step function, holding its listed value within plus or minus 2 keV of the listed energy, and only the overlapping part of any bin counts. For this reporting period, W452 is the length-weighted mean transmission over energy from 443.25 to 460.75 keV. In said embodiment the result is 6.96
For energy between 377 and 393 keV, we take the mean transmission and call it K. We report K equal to 7.01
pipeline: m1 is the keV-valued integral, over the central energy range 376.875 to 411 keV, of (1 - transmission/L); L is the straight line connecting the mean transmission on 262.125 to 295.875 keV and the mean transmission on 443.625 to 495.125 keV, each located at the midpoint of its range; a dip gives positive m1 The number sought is 0.3 keV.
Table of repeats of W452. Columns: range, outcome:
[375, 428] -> 6.81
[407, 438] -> 6.66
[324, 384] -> 6.4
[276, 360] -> 7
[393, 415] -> 6.78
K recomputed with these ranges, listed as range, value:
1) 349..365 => 5.4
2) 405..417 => 6.35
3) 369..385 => 6.86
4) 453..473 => 6.94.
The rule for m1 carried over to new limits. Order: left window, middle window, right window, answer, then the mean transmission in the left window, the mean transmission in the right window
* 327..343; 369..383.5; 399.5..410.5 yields 0.3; 7.08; 6.87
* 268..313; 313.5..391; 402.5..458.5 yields 5.1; 7.17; 6.8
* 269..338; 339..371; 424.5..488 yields 5.5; 7.14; 6.96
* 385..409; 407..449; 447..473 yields 1.3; 6.99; 6.95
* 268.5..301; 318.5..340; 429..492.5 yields 0.1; 7.19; 6.96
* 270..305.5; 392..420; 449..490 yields 1.4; 7.18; 6.93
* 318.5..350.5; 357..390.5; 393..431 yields 4.8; 7.09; 6.73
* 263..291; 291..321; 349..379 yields -1.7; 7.22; 5.71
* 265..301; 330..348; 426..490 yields 0.1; 7.19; 6.96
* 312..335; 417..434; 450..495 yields 0.4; 7.1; 6.93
